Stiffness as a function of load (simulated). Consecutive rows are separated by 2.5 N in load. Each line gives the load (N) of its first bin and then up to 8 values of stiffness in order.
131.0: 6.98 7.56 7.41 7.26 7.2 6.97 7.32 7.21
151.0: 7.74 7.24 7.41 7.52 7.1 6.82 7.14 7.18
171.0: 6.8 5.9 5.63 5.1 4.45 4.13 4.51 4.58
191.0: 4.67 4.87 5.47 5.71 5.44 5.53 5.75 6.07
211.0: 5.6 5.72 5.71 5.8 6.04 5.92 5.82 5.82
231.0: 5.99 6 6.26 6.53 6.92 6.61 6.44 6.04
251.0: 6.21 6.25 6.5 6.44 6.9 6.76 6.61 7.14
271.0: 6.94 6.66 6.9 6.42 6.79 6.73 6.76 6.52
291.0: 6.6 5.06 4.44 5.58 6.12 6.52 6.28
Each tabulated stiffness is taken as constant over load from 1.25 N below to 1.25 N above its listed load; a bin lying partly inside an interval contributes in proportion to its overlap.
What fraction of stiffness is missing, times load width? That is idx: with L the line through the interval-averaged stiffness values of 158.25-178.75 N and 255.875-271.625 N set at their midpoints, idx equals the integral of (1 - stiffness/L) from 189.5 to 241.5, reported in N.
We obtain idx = 7.1 N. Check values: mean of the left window 6.6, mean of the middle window 5.77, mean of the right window 6.77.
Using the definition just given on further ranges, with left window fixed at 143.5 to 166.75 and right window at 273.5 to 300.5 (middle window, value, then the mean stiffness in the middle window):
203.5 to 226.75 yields 3.3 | 5.81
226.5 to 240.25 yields 1.0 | 6.13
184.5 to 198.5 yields 4.2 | 4.89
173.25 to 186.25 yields 4.0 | 4.91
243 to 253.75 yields 0.4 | 6.29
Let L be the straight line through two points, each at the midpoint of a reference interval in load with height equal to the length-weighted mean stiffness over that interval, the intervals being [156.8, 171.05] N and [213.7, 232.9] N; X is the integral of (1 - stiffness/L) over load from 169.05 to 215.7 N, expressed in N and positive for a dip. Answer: 8.19 N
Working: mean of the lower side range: 7.13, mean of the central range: 5.36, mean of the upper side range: 5.87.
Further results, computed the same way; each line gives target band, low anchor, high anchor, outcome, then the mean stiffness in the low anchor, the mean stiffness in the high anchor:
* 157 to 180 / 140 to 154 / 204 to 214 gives 0.7 N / 7.28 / 5.77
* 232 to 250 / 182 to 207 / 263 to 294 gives -1.4 N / 5.05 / 6.64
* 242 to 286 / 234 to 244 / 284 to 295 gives -1.6 N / 6.53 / 6.23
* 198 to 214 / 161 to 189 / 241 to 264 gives 0.9 N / 5.75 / 6.48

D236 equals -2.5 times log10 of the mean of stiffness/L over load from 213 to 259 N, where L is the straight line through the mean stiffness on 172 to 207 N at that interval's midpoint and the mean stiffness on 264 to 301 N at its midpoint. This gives -0.07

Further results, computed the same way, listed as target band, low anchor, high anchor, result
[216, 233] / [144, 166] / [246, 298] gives 0.15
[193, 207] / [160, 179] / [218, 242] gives 0.15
